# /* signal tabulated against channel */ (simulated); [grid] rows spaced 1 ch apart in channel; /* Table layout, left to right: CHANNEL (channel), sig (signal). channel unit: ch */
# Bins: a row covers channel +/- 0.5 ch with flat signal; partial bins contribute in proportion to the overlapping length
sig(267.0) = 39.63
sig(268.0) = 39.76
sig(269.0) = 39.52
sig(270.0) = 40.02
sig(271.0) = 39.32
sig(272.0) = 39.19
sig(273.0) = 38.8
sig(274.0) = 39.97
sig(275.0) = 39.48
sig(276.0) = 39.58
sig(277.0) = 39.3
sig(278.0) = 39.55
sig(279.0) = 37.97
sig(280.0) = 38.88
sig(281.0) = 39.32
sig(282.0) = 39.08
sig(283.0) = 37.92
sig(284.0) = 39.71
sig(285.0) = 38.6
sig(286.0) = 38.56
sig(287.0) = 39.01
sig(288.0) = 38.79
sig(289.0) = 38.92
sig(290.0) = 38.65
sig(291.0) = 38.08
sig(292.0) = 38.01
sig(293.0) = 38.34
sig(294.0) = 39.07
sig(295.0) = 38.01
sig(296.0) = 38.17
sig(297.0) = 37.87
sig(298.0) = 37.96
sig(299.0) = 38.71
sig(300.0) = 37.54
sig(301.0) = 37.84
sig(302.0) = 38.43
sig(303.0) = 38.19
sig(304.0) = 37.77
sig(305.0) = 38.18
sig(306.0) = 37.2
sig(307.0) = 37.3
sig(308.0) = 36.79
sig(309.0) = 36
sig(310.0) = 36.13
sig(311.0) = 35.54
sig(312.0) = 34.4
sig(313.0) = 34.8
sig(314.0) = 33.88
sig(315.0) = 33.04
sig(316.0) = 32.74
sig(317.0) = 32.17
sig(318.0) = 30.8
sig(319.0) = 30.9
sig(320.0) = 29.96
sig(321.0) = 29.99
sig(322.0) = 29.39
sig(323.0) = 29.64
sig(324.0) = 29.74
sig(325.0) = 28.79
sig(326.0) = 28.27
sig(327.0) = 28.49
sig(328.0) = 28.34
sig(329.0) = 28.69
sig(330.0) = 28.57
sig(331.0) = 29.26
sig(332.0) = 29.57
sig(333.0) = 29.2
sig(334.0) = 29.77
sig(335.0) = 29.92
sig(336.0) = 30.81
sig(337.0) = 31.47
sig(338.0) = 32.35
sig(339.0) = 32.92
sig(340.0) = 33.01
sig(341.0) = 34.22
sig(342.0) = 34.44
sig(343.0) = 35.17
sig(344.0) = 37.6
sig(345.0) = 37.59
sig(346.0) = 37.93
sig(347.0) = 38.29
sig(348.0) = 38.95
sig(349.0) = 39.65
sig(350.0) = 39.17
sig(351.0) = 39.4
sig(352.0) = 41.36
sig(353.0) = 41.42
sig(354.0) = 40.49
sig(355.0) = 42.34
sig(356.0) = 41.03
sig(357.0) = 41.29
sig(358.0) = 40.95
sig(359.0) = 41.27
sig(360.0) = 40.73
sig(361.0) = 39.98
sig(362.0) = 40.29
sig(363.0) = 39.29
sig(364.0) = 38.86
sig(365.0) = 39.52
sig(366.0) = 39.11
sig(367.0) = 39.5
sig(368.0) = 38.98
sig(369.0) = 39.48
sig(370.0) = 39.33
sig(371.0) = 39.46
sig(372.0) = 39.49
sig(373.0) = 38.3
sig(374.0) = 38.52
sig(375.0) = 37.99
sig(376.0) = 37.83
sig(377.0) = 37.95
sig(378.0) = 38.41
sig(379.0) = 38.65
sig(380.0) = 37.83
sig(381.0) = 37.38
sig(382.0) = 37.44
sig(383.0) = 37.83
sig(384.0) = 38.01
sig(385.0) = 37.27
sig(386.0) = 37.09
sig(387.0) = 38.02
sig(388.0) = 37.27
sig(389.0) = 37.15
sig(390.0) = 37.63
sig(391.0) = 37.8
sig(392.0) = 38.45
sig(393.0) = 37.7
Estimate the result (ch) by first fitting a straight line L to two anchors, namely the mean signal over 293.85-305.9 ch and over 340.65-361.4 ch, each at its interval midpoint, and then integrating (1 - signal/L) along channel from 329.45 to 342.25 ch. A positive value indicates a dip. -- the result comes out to 2.6 ch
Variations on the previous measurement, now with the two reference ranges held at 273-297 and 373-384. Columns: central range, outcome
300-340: 6.18 ch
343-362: -0.81 ch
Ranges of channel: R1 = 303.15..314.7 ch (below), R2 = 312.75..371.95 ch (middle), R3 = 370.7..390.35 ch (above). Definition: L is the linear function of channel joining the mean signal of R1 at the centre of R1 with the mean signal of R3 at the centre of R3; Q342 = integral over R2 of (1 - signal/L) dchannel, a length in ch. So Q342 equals 3.0 ch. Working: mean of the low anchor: 36.2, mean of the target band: 35.2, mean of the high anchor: 38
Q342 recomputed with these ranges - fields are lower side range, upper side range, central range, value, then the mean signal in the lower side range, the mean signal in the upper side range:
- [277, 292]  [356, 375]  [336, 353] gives 1.3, 38.8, 39.7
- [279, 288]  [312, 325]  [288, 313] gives -1.7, 38.8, 31.4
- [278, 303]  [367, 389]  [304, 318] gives 1.2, 38.5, 38.2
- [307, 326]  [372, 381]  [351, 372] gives -2.0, 32.5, 38.2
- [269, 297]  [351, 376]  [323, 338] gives 3.8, 38.9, 39.9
